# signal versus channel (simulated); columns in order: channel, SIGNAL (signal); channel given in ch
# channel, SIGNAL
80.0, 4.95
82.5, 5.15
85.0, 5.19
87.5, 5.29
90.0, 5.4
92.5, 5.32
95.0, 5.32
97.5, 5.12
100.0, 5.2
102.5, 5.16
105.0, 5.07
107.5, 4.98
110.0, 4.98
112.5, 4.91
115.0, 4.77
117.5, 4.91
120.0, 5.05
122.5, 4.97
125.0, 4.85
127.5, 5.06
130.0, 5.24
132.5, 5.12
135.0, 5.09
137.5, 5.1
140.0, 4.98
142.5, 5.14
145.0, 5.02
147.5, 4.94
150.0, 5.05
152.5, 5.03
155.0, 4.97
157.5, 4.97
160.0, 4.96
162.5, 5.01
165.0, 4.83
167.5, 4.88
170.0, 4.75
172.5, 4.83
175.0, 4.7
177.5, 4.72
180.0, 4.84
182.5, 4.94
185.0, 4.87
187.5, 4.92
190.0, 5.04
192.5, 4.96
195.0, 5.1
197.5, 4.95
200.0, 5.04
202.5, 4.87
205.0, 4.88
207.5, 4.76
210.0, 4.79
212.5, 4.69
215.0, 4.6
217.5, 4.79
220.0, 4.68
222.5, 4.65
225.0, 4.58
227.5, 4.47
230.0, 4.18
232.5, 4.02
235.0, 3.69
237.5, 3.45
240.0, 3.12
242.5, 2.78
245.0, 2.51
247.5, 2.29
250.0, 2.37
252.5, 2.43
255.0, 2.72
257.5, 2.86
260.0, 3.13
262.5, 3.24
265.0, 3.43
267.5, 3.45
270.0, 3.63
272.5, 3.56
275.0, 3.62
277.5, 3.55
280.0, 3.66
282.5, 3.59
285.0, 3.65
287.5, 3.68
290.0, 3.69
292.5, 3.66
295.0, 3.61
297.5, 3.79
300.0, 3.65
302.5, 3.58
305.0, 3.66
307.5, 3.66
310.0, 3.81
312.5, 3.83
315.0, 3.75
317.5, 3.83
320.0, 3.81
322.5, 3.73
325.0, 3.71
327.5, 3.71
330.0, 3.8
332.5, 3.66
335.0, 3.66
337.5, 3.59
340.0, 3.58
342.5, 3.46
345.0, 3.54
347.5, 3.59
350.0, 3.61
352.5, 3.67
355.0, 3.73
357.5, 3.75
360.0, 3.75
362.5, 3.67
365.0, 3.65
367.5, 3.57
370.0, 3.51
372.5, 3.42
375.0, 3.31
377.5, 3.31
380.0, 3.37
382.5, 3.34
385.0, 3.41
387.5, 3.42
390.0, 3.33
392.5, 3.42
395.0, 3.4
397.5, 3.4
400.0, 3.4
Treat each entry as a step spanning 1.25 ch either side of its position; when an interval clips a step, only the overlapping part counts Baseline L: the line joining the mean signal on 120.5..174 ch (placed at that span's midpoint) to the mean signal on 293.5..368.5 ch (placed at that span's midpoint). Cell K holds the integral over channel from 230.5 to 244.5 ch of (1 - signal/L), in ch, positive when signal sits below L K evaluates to 3.0 ch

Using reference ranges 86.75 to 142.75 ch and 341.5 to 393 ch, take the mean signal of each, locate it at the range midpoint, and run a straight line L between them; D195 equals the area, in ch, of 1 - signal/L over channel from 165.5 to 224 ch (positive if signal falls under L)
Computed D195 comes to -3.2 ch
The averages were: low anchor 5.09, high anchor 3.52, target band 4.84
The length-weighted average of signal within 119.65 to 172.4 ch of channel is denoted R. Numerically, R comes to 5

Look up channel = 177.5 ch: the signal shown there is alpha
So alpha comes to 4.72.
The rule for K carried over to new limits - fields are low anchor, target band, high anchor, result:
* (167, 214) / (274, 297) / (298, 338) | 2.13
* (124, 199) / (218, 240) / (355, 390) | 1.60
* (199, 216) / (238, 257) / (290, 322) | 7.48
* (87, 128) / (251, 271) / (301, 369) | 5.01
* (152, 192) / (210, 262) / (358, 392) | 9.78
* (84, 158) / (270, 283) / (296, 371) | 1.45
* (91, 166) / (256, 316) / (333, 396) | 6.74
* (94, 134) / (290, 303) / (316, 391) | 0.88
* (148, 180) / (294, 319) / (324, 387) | 1.21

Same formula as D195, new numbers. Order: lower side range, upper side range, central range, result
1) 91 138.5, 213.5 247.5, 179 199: -2.9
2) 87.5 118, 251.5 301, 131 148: -1.1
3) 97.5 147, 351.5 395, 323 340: 0.3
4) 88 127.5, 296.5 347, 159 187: -1.2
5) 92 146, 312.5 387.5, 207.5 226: -1.0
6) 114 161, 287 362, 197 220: -1.5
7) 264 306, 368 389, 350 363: -1.0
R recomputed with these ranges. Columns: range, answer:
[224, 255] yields 3.29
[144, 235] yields 4.8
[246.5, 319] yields 3.43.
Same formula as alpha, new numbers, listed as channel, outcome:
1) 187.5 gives 4.92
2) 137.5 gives 5.1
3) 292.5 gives 3.66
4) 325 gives 3.71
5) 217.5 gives 4.79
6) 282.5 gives 3.59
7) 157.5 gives 4.97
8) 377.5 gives 3.31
